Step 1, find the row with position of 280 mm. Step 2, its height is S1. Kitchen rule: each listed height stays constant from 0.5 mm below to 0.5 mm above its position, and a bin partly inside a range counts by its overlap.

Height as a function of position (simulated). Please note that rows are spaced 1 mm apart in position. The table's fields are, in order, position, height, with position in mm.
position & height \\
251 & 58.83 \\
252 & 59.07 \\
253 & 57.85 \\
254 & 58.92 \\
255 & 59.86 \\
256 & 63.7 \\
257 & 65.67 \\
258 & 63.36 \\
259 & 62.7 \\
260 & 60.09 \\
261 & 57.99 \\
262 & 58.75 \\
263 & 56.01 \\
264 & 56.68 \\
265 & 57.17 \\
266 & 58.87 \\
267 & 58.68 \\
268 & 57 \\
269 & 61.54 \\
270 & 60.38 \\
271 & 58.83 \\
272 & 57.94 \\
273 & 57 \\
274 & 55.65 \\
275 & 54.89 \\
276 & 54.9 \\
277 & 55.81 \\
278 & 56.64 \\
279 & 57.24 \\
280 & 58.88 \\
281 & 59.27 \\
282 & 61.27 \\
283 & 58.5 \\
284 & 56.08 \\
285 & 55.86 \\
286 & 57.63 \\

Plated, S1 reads 58.88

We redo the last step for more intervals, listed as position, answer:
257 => 65.67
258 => 63.36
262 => 58.75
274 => 55.65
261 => 57.99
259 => 62.7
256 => 63.7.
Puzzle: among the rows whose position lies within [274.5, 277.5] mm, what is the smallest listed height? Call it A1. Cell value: 54.89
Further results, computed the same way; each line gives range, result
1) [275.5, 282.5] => 54.9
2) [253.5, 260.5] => 58.92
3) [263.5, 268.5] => 56.68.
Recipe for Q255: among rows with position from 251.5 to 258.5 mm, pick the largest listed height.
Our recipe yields 65.67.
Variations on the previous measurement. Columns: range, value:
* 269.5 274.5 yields 60.38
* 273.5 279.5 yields 57.24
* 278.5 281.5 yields 59.27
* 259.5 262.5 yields 60.09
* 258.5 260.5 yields 62.7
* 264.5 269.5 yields 61.54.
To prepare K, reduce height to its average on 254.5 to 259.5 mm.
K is 63.1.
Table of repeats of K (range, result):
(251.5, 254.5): 58.6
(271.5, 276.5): 56.1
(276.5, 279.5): 56.6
